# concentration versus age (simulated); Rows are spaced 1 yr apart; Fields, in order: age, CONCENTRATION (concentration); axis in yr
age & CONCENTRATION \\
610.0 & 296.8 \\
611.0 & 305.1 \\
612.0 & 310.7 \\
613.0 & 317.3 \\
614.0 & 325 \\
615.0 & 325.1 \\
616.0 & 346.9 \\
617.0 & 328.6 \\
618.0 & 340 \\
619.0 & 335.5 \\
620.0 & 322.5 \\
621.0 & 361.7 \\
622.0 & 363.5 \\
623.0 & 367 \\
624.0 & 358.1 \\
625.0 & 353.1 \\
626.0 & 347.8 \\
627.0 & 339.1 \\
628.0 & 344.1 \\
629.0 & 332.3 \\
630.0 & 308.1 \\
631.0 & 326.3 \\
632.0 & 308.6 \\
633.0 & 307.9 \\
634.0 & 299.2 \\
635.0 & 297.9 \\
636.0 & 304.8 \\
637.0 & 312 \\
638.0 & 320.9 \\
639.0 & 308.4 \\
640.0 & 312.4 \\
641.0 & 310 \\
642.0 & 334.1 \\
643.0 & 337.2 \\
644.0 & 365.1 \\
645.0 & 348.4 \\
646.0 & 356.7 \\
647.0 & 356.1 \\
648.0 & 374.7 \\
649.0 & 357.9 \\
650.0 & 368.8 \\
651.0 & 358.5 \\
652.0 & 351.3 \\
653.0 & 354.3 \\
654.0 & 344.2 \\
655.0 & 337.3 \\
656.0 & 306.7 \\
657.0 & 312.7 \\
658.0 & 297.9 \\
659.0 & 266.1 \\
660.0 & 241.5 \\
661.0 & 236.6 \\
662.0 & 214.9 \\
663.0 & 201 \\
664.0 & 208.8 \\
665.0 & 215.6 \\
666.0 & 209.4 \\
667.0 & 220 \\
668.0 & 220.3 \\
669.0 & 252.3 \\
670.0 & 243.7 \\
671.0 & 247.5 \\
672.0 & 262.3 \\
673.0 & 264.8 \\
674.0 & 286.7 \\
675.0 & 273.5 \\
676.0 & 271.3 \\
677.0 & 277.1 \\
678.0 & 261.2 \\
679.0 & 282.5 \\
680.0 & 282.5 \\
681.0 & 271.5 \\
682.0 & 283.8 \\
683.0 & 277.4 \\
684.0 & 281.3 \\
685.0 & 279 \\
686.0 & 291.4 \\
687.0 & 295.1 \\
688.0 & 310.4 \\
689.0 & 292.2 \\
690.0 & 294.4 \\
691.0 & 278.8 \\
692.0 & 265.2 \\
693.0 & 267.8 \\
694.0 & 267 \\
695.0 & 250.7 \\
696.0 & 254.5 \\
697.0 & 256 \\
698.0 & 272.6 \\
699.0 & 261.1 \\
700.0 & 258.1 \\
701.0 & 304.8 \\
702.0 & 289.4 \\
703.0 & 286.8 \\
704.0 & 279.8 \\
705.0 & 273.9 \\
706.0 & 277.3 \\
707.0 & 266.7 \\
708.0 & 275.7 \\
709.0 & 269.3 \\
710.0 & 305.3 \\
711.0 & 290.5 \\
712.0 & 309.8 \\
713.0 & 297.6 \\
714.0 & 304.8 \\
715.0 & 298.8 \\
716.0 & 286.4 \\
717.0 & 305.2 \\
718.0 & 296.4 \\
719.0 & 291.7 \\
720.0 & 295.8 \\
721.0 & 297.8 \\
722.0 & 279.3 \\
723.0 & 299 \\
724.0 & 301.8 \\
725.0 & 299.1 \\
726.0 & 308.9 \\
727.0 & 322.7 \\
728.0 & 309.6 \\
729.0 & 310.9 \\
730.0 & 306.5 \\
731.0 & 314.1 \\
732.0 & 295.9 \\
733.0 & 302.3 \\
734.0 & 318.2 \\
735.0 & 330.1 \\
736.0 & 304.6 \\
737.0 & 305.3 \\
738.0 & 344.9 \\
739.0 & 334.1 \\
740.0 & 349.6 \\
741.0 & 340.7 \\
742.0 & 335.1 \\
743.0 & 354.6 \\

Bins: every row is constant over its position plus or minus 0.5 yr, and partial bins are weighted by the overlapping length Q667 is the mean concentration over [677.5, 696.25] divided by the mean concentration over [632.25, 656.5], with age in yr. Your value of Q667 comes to 0.8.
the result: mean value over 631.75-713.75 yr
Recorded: 288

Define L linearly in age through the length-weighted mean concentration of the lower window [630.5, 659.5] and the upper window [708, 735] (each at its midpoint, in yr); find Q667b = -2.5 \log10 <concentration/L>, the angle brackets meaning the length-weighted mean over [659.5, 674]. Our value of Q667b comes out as 0.35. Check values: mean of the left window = 329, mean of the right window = 301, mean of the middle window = 233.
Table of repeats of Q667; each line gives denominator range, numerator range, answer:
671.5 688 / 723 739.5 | 1.12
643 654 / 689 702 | 0.76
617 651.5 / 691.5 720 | 0.84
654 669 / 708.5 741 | 1.21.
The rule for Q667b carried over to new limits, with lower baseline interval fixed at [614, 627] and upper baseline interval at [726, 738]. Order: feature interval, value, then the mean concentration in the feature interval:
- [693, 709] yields 0.18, 271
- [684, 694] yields 0.14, 285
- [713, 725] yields 0.07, 296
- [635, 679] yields 0.14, 293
